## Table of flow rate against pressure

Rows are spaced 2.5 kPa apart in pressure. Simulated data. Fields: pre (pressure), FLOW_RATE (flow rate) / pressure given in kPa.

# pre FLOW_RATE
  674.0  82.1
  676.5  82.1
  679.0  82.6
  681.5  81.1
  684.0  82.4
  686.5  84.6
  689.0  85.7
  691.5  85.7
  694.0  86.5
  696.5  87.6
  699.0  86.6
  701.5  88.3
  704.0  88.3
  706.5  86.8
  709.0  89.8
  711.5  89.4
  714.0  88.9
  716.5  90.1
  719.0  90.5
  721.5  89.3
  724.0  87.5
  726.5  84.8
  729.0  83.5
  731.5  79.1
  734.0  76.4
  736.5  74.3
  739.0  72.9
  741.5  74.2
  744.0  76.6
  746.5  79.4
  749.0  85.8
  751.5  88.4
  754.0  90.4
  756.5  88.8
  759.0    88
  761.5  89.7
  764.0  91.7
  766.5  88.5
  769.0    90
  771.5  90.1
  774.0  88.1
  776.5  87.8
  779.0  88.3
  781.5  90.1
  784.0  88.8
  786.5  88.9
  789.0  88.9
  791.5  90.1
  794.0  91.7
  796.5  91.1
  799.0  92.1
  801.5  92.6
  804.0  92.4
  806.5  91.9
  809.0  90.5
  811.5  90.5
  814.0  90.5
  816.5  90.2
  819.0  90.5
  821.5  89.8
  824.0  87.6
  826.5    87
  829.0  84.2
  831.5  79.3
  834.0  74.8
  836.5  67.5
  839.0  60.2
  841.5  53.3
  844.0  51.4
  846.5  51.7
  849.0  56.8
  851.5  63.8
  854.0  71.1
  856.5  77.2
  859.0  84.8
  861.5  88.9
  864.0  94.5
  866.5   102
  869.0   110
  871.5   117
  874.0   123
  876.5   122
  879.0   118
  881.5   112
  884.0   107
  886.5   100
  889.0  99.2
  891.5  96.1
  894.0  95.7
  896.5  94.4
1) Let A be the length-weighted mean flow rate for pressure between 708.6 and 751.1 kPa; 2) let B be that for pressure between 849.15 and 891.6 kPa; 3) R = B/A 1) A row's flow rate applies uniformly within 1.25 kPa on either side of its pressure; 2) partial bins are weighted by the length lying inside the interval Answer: 1.2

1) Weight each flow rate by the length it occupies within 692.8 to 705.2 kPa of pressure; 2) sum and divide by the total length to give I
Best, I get 87.5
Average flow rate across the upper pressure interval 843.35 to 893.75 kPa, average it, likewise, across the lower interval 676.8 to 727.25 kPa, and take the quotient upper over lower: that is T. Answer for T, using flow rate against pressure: 1.07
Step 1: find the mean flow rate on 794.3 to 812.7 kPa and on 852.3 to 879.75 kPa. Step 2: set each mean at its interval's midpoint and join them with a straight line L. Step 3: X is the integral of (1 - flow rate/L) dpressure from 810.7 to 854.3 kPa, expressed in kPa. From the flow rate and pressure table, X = 9.5 kPa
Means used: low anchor 91.6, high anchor 99.9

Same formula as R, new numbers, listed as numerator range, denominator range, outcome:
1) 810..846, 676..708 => 0.91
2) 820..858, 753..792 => 0.79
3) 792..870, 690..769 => 0.96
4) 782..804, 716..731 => 1.04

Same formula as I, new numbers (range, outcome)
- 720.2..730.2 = 86.3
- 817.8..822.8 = 90.1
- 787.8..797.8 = 90.5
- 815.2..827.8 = 89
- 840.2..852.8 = 55.5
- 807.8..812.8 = 90.5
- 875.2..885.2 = 115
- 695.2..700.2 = 87.1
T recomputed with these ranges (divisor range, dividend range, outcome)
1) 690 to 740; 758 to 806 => 1.05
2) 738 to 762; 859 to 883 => 1.30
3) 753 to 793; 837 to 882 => 0.96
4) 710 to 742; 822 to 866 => 0.88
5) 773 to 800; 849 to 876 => 1.03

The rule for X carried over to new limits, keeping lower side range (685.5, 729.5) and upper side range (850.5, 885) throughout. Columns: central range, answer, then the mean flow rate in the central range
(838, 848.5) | 4.7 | 54.2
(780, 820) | 1.6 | 90.7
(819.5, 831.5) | 1.2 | 86.5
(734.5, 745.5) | 1.9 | 74.7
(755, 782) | 0.9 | 89.2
